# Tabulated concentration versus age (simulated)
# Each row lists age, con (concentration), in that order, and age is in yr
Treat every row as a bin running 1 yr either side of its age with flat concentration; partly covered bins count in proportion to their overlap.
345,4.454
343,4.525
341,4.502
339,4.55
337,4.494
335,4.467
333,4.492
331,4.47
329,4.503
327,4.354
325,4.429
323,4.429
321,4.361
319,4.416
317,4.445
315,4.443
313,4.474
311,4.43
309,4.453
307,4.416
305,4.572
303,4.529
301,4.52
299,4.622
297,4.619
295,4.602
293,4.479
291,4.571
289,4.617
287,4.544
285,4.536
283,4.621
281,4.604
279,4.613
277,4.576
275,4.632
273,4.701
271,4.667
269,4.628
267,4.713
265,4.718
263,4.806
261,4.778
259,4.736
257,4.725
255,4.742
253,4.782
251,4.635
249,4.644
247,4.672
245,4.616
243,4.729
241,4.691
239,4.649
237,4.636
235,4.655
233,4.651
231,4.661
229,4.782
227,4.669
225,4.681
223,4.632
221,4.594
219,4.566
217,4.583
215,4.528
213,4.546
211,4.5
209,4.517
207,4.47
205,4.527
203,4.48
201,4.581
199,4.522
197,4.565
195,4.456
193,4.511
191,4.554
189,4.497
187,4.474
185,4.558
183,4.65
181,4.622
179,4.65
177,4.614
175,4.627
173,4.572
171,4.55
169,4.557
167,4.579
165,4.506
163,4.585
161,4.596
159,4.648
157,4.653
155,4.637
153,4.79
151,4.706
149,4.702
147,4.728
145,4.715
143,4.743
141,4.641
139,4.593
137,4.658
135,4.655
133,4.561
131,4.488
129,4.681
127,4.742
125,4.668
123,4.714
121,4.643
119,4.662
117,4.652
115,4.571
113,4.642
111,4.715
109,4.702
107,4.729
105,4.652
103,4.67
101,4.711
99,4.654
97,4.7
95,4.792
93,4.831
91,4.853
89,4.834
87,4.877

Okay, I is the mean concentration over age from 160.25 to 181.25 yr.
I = 4.59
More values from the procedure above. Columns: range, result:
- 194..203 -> 4.53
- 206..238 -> 4.6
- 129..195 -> 4.61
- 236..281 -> 4.68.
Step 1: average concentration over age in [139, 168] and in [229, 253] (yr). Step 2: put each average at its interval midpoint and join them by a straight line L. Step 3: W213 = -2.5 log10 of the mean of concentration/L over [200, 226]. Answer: 0.026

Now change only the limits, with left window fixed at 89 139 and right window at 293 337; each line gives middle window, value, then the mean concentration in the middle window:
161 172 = 0.02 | 4.56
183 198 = 0.02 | 4.53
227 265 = -0.04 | 4.7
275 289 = -0.02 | 4.59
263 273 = -0.04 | 4.7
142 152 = -0.02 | 4.72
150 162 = -0.01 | 4.67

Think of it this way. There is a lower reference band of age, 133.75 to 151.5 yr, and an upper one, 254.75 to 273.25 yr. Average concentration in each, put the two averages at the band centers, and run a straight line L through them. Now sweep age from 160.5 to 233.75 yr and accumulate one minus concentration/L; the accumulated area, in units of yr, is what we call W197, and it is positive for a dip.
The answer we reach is 2.0 yr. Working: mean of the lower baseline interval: 4.68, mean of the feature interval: 4.57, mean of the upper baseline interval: 4.72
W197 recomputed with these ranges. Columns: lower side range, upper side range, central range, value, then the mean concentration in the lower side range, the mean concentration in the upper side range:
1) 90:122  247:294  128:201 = 1.20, 4.7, 4.66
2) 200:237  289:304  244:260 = -0.40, 4.59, 4.57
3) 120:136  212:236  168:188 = 0.21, 4.64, 4.63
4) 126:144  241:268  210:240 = 0.47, 4.64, 4.71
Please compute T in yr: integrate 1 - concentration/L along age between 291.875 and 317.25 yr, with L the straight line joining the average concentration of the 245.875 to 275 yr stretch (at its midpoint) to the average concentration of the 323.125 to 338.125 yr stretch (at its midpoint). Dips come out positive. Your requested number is 0.22 yr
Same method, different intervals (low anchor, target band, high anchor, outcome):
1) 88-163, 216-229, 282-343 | -0.13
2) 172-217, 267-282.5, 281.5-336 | -0.43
